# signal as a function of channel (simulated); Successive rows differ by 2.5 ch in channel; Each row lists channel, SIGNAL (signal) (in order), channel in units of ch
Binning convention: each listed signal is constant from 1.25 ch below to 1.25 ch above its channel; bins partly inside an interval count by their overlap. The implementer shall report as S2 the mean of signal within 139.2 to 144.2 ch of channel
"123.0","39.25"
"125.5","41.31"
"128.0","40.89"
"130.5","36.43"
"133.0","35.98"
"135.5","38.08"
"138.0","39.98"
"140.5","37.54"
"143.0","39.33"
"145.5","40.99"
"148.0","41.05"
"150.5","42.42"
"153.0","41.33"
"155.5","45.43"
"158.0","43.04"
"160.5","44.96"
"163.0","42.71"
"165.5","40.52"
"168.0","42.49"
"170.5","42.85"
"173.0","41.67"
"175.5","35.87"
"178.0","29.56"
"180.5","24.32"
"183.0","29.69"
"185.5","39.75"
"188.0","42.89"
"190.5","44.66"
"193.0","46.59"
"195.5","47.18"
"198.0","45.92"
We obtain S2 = 38.4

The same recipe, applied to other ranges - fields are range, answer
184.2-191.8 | 42.4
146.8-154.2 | 41.6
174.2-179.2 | 32.8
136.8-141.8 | 38.8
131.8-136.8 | 37.1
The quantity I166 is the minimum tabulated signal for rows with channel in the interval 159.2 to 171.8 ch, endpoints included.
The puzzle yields 40.52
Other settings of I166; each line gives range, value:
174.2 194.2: 24.32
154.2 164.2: 42.71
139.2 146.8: 37.54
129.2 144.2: 35.98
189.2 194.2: 44.66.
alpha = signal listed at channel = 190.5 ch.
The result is 44.66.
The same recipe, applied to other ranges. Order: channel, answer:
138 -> 39.98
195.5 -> 47.18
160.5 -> 44.96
